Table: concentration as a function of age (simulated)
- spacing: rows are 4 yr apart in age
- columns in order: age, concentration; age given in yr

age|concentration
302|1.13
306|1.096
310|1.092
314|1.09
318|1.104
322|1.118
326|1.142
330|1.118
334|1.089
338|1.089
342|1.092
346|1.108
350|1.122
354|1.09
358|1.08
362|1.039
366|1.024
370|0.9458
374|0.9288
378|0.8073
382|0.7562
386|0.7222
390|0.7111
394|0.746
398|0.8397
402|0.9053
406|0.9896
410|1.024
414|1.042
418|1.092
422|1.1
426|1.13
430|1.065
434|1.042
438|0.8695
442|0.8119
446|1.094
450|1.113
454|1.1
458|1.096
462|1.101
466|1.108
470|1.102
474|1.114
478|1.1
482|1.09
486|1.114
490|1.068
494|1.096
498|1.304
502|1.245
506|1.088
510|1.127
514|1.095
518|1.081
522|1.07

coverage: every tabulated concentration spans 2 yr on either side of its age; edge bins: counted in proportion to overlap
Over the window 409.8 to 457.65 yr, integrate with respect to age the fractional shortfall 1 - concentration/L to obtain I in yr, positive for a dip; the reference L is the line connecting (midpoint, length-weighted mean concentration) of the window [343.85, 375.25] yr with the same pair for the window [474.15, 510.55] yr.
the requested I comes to 2.3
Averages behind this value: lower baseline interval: 1.05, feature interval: 1.04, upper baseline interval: 1.14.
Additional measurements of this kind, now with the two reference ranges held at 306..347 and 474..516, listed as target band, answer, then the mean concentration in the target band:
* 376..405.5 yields 8.5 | 0.794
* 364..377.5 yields 2.0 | 0.949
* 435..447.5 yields 2.2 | 0.928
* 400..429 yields 2.0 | 1.04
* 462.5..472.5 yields 0.2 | 1.1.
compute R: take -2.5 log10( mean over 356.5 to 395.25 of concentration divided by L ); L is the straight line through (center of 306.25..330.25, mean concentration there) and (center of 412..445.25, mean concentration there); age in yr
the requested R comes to 0.21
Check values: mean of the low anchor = 1.11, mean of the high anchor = 1.02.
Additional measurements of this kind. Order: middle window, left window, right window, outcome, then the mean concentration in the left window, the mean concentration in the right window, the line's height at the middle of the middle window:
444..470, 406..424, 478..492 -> -0.02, 1.06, 1.09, 1.08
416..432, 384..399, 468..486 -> -0.24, 0.749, 1.1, 0.884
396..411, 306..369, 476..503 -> 0.19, 1.09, 1.14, 1.11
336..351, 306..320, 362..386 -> -0.11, 1.1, 0.89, 0.993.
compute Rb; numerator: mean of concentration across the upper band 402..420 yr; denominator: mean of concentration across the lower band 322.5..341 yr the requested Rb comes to 0.92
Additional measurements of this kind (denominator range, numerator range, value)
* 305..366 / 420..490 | 0.97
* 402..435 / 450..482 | 1.05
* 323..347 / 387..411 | 0.77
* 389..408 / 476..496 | 1.29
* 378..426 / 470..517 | 1.24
